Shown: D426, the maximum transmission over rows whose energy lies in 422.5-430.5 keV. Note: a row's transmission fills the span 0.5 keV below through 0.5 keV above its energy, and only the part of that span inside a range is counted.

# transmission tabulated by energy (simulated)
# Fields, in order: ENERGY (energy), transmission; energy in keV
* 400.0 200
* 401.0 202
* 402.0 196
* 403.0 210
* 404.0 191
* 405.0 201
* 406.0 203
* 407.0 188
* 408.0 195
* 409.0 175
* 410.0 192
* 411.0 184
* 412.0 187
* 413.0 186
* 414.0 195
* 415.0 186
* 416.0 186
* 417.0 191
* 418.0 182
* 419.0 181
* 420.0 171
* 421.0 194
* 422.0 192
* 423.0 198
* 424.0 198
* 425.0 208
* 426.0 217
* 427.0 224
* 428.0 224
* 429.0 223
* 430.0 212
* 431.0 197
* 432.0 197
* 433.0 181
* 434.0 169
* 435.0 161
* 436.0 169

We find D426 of 224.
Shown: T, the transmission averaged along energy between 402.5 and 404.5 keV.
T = 200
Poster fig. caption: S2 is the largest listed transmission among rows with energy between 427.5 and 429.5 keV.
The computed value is 224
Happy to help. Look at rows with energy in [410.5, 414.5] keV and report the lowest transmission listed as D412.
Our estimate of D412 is 184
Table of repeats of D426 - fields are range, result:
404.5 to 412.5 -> 203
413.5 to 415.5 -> 195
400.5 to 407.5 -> 210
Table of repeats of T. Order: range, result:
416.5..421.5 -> 184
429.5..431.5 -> 204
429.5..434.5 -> 191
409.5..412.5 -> 188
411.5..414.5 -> 189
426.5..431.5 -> 216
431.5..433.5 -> 189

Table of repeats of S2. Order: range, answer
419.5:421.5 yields 194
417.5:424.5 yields 198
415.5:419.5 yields 191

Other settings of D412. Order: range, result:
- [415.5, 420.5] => 171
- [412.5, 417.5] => 186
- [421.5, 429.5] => 192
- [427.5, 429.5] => 223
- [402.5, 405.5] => 191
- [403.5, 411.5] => 175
